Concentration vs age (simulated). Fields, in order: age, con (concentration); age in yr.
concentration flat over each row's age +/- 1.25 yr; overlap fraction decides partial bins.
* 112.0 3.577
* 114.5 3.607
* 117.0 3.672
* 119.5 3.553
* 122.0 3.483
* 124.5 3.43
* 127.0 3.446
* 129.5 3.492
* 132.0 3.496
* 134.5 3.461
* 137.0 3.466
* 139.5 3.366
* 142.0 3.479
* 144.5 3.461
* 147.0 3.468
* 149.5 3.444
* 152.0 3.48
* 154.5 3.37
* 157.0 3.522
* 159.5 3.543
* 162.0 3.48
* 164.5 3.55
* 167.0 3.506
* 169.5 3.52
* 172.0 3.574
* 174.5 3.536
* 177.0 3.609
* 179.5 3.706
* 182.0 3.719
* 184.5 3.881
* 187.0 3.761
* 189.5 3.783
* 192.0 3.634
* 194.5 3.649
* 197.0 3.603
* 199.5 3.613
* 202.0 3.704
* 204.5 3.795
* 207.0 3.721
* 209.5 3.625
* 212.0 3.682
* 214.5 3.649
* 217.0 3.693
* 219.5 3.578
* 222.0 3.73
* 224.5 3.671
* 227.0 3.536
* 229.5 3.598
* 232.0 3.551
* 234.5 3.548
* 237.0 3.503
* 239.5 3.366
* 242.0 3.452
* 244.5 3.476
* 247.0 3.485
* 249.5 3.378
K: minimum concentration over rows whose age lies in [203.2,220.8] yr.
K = 3.578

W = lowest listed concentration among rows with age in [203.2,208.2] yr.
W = 3.721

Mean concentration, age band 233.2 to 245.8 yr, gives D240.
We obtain 3.47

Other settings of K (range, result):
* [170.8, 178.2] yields 3.536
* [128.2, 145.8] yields 3.366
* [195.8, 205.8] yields 3.603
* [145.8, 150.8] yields 3.444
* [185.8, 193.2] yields 3.634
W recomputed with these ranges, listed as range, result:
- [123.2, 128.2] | 3.43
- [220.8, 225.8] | 3.671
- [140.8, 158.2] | 3.37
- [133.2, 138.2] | 3.461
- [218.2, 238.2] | 3.503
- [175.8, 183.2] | 3.609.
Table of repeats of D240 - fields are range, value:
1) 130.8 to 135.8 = 3.48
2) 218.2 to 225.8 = 3.66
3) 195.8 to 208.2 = 3.69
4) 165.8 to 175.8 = 3.53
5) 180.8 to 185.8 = 3.8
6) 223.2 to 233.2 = 3.59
